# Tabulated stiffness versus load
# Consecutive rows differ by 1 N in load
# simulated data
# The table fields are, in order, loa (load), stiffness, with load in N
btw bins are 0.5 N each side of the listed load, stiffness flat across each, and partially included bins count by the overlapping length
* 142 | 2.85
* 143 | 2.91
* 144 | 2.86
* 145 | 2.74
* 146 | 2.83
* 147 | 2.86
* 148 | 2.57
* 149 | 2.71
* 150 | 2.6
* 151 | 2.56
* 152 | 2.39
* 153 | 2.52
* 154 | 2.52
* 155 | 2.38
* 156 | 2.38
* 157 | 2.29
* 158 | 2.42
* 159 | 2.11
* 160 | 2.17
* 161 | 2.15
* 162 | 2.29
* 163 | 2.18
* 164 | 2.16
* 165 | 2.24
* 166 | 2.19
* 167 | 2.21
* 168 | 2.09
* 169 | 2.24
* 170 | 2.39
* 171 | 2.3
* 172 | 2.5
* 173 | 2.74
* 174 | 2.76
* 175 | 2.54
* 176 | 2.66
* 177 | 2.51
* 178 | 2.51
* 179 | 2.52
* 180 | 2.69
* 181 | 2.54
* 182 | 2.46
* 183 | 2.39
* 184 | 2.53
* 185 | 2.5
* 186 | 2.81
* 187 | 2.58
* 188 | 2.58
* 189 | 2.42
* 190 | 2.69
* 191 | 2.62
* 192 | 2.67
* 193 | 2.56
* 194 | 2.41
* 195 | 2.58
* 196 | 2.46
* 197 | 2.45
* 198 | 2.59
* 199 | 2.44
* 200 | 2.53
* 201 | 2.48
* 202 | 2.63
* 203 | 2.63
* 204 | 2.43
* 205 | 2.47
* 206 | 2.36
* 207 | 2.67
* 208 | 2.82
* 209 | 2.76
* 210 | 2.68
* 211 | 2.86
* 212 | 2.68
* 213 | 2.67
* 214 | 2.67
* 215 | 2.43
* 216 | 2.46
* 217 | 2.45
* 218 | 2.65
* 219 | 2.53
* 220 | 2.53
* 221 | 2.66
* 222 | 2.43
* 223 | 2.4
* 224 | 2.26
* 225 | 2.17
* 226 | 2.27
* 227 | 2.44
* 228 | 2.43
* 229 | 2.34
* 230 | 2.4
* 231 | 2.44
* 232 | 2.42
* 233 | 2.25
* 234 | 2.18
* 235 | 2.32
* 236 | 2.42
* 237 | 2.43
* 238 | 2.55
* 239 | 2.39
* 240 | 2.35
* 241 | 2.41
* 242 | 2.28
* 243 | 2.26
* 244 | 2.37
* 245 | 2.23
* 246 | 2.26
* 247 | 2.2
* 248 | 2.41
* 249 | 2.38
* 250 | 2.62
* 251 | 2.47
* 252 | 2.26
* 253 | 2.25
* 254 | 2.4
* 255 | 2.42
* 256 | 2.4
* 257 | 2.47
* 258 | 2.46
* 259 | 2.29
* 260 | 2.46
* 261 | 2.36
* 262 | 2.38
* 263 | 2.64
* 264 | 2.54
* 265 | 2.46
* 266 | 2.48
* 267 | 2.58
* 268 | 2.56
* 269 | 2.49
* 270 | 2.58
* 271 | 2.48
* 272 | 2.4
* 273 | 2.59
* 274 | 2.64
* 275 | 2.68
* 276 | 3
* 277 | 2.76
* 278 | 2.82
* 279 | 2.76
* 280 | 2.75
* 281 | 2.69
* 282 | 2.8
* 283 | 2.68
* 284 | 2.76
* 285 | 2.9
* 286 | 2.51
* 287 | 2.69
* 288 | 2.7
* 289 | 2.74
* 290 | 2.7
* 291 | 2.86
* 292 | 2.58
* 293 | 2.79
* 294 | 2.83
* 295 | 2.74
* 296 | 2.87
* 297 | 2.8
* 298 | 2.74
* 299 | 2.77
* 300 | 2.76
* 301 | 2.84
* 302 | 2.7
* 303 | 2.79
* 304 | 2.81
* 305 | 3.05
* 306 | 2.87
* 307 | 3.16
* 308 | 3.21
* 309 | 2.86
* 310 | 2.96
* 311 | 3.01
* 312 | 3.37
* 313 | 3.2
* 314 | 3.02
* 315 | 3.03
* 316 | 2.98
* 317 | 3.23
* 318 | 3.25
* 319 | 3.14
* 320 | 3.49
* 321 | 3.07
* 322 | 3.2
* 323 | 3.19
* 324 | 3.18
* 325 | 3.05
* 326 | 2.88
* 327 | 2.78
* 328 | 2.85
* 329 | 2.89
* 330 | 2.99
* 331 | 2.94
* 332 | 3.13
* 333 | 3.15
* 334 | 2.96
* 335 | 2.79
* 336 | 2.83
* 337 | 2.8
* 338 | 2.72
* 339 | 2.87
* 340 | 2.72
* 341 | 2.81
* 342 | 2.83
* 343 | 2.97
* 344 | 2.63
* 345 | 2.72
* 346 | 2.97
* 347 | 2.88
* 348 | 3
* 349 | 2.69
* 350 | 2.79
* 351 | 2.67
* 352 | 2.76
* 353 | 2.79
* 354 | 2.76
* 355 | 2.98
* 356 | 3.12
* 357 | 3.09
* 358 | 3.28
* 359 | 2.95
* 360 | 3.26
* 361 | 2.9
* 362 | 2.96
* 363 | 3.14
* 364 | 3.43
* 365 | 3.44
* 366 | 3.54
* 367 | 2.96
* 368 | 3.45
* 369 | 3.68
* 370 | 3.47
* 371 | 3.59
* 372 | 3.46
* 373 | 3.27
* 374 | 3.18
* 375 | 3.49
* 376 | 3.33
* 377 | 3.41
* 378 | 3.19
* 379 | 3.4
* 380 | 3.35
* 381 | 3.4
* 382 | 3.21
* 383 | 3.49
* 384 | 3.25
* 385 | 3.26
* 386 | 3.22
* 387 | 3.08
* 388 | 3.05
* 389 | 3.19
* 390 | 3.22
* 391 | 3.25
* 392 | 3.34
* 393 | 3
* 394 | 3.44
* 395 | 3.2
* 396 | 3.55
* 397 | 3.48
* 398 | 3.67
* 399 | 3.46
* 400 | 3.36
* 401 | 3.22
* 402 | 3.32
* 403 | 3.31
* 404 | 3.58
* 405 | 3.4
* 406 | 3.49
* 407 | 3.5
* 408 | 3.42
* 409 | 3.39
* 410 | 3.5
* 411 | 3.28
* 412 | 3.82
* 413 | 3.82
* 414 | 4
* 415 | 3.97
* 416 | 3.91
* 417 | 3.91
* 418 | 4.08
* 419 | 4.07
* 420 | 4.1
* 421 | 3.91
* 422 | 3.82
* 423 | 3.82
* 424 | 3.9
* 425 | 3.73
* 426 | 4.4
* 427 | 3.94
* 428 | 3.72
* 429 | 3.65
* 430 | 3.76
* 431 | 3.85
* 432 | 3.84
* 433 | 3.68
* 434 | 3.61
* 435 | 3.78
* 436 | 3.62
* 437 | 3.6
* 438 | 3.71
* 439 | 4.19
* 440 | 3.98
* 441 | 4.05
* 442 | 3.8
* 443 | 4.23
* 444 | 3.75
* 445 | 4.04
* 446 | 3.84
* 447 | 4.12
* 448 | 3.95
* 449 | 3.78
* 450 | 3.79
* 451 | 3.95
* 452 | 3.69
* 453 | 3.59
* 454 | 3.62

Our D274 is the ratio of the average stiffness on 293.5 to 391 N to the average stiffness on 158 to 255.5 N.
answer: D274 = 1.2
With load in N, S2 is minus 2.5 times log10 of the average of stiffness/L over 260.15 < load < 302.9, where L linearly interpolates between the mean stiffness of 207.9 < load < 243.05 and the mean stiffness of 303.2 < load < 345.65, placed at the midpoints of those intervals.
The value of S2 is 0.03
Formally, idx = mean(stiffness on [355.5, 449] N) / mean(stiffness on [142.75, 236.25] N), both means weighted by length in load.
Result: 1.42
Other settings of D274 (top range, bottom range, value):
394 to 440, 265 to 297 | 1.37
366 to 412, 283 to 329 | 1.15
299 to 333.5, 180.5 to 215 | 1.18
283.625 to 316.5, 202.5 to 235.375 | 1.15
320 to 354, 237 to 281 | 1.17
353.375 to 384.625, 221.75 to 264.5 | 1.38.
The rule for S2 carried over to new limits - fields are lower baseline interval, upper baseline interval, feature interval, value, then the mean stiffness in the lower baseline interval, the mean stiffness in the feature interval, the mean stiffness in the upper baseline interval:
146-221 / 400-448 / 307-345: 0.09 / 2.5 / 3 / 3.77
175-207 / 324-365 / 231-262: 0.14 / 2.54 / 2.37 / 2.93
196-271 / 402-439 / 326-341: 0.09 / 2.46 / 2.88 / 3.75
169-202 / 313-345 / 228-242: 0.14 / 2.54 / 2.38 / 2.98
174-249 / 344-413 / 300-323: -0.04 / 2.49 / 3.05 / 3.25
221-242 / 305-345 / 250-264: 0.05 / 2.37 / 2.42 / 3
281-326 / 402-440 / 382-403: 0.08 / 2.93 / 3.3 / 3.76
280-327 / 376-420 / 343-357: 0.12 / 2.92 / 2.84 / 3.46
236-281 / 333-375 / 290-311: -0.05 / 2.48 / 2.85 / 3.03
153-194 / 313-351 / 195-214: -0.02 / 2.44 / 2.59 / 2.96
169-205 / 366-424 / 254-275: 0.16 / 2.54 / 2.49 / 3.48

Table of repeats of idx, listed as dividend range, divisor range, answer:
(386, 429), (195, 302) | 1.41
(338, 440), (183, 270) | 1.37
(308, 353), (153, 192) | 1.22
